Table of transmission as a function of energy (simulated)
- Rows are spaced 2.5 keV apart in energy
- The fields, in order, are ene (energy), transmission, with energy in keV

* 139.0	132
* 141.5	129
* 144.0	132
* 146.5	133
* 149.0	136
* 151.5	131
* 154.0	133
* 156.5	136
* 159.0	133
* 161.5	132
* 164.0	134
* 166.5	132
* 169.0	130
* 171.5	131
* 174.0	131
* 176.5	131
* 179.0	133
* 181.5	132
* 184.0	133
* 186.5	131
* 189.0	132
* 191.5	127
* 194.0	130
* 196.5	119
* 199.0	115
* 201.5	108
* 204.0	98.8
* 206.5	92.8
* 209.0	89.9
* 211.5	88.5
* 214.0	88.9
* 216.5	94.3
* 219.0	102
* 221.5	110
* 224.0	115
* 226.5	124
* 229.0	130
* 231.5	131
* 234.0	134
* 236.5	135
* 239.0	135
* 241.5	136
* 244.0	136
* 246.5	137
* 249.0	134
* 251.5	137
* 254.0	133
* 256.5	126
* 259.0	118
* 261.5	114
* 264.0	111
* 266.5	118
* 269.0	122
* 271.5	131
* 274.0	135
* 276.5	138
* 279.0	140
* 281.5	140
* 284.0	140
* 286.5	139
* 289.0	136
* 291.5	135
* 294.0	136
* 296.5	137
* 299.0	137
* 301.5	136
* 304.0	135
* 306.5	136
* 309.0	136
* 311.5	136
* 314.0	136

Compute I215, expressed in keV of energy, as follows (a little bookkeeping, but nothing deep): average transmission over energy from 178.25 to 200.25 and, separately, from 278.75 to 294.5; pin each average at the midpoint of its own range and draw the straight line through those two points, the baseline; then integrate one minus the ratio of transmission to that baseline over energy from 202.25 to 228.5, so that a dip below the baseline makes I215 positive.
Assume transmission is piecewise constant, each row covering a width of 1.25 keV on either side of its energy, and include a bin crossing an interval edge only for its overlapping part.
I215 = 5.9 keV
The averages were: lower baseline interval 128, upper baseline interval 138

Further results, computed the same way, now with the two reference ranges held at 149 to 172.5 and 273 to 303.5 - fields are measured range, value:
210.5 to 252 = 4.22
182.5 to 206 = 2.31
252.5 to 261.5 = 0.78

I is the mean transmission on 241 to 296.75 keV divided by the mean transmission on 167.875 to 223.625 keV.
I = 1.1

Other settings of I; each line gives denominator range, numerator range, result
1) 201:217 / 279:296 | 1.47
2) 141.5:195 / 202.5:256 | 0.90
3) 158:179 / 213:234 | 0.86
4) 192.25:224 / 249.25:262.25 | 1.22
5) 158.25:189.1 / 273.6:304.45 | 1.04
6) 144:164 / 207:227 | 0.75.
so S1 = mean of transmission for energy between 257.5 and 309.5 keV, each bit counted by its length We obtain 132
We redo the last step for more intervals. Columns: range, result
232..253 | 135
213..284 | 126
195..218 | 99.8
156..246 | 122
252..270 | 121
